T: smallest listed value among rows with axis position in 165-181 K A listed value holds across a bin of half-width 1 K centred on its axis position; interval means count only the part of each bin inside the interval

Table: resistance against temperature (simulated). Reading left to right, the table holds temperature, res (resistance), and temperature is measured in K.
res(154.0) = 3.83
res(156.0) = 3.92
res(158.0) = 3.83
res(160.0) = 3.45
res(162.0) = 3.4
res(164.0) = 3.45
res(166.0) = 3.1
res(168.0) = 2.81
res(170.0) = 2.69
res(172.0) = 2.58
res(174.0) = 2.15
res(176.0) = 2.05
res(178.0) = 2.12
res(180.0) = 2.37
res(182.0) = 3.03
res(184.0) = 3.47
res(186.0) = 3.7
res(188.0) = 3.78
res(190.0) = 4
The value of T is 2.05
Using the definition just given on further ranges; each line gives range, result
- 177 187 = 2.12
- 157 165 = 3.4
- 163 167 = 3.1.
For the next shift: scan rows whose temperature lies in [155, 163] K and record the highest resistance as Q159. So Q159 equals 3.92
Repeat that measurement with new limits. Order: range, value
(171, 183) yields 3.03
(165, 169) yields 3.1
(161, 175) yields 3.45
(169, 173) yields 2.69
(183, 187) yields 3.7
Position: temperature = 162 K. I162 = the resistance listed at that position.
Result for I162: 3.4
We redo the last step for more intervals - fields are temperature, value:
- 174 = 2.15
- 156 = 3.92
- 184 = 3.47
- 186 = 3.7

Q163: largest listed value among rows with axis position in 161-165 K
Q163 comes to 3.45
